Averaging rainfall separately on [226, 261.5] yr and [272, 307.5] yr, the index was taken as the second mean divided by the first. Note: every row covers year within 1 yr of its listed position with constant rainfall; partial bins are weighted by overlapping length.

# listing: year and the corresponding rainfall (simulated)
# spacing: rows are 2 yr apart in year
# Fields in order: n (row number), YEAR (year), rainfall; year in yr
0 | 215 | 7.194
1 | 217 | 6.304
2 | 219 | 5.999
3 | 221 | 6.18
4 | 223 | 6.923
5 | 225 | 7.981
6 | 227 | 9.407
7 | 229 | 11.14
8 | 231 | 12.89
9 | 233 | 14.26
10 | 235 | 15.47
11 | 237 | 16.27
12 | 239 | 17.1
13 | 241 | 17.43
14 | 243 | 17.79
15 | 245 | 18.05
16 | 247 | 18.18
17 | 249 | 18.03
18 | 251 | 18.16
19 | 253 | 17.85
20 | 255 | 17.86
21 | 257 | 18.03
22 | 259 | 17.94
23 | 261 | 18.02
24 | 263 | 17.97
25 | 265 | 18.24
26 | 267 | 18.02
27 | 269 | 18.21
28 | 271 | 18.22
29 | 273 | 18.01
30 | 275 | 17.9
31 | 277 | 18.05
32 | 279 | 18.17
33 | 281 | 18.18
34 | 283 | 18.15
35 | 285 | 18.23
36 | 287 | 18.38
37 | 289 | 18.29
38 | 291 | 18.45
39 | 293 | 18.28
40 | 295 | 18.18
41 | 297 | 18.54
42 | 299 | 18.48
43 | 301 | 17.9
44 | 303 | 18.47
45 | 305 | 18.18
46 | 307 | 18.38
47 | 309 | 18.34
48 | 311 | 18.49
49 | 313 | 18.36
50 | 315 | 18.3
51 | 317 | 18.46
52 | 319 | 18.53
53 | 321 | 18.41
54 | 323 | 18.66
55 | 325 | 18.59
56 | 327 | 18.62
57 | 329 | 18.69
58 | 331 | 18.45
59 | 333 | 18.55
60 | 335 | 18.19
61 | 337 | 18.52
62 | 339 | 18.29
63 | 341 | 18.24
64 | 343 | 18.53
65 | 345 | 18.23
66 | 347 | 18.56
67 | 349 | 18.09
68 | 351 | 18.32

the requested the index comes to 1.12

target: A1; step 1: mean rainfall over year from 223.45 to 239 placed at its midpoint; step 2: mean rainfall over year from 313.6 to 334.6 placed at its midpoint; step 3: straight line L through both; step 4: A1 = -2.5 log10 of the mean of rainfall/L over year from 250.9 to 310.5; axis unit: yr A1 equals -0.16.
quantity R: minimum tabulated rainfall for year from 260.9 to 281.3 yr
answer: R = 17.9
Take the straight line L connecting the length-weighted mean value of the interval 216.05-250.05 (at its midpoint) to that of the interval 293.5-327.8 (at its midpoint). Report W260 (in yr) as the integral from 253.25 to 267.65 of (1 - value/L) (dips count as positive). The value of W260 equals -3.05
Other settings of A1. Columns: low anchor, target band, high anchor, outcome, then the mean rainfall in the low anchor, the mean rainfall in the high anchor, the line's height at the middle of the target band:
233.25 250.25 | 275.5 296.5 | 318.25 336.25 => -0.02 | 17.2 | 18.5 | 17.9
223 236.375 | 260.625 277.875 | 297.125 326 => -0.21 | 11.6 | 18.4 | 14.9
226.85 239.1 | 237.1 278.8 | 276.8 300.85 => -0.14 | 13.9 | 18.3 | 15.8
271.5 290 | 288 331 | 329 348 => -0.01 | 18.2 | 18.4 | 18.3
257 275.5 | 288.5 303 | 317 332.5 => 0.00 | 18.1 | 18.6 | 18.3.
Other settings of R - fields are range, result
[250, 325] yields 17.85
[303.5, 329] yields 18.18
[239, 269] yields 17.1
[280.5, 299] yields 18.15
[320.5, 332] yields 18.41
